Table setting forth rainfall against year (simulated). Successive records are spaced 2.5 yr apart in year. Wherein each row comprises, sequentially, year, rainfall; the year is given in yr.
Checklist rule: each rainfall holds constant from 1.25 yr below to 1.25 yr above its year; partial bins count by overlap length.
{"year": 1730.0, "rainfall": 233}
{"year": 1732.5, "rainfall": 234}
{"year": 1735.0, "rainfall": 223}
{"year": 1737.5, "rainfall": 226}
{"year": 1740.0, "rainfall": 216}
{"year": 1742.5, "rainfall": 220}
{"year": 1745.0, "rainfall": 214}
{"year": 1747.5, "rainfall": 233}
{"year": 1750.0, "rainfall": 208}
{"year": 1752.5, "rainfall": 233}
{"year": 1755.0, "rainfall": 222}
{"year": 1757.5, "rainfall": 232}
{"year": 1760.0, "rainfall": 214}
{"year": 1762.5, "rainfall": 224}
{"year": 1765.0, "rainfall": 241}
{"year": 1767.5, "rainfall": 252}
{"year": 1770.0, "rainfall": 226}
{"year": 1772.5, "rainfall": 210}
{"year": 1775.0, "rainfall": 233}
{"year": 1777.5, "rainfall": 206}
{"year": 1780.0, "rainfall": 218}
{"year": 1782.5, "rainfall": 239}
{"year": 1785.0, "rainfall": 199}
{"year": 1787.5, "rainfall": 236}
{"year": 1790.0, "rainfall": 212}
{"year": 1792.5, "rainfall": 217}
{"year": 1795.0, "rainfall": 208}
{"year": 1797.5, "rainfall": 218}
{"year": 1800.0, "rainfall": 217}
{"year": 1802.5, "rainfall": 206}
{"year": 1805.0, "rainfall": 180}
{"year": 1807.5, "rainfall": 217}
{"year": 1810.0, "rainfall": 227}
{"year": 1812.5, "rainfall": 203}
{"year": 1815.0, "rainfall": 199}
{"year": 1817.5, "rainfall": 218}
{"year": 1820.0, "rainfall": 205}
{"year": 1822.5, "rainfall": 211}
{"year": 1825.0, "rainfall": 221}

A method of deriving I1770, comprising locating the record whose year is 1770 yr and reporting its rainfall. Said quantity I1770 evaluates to 226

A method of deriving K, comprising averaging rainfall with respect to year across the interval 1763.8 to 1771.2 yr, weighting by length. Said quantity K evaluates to 240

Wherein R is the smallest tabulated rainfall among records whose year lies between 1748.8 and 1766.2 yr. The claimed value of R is 208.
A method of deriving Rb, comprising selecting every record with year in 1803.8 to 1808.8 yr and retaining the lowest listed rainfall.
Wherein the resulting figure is 180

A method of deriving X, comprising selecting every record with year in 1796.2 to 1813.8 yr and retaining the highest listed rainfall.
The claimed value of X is 227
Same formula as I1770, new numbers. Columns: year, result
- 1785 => 199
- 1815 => 199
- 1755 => 222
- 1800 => 217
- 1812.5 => 203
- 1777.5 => 206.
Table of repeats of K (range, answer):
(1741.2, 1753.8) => 222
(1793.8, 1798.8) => 213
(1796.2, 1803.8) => 213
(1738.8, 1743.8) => 218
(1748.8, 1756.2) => 221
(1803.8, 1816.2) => 205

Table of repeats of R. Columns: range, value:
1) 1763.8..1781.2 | 206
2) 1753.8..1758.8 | 222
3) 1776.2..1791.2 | 199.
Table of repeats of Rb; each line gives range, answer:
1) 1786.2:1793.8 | 212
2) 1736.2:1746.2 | 214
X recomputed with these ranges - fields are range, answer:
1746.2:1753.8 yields 233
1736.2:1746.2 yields 226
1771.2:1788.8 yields 239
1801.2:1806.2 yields 206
